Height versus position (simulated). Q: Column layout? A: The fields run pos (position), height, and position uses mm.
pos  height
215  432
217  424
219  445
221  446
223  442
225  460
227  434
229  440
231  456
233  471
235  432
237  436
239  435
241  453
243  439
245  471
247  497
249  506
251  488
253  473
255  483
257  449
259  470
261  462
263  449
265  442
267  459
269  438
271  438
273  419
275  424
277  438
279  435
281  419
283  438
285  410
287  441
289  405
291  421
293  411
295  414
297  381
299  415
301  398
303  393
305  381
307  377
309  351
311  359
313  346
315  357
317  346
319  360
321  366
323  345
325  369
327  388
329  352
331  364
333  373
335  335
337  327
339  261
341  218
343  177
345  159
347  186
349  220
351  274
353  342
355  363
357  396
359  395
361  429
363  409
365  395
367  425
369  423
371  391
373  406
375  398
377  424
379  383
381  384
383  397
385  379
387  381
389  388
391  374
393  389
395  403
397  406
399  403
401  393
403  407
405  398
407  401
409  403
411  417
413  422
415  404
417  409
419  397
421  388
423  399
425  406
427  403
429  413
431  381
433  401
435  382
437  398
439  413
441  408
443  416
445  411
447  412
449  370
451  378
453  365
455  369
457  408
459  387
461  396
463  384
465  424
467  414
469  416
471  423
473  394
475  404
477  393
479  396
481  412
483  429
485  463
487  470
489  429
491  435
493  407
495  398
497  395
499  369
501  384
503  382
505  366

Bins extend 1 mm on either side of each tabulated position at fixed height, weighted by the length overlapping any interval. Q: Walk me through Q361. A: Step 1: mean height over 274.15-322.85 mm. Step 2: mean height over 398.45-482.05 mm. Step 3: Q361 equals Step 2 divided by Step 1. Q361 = 1.02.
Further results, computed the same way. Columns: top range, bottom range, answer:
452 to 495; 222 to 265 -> 0.89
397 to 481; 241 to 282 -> 0.88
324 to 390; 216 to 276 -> 0.77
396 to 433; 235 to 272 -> 0.88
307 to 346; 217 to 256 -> 0.71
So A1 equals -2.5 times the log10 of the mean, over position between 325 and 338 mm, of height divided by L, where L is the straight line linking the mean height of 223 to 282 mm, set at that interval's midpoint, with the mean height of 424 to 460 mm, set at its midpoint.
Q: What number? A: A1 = 0.197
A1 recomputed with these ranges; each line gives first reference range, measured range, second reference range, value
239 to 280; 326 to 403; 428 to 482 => 0.191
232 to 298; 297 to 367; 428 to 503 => 0.254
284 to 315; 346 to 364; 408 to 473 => 0.181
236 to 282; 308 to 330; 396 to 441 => 0.209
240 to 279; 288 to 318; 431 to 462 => 0.155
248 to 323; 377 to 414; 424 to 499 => 0.034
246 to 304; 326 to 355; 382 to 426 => 0.410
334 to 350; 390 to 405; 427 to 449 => -0.194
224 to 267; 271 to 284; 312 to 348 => -0.067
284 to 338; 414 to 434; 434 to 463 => -0.026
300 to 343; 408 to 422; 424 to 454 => -0.052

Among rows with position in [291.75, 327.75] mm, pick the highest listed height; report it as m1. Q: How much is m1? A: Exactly 415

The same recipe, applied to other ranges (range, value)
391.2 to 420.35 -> 422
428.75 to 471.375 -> 424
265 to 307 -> 459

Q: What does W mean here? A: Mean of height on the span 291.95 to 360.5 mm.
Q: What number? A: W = 339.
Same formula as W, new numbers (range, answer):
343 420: 376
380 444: 399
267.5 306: 417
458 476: 405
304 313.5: 364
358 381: 406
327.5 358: 291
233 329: 420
